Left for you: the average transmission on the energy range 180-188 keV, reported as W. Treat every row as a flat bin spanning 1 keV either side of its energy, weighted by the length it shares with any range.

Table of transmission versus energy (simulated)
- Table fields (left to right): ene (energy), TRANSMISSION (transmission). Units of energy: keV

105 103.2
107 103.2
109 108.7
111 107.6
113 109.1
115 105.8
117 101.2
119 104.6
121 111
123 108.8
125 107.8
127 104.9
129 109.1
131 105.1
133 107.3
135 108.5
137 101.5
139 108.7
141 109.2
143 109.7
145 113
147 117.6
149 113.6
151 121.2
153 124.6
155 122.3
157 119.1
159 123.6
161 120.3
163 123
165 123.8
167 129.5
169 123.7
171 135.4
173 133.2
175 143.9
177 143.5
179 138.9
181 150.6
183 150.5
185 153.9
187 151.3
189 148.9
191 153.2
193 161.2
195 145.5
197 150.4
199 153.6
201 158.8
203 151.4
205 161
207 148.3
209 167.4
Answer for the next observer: 152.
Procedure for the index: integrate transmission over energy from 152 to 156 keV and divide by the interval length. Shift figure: 123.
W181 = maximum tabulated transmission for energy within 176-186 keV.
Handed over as 153.9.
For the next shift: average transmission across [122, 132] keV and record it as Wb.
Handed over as 107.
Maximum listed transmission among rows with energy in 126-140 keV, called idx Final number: 109.1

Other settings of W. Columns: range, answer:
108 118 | 106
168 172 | 130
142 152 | 115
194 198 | 148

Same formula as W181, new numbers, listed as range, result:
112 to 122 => 111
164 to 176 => 143.9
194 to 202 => 158.8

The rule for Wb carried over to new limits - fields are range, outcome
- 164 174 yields 129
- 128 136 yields 108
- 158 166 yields 123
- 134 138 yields 105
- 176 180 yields 141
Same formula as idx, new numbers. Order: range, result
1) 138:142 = 109.2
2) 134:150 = 117.6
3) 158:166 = 123.8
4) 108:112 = 108.7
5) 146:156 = 124.6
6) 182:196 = 161.2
